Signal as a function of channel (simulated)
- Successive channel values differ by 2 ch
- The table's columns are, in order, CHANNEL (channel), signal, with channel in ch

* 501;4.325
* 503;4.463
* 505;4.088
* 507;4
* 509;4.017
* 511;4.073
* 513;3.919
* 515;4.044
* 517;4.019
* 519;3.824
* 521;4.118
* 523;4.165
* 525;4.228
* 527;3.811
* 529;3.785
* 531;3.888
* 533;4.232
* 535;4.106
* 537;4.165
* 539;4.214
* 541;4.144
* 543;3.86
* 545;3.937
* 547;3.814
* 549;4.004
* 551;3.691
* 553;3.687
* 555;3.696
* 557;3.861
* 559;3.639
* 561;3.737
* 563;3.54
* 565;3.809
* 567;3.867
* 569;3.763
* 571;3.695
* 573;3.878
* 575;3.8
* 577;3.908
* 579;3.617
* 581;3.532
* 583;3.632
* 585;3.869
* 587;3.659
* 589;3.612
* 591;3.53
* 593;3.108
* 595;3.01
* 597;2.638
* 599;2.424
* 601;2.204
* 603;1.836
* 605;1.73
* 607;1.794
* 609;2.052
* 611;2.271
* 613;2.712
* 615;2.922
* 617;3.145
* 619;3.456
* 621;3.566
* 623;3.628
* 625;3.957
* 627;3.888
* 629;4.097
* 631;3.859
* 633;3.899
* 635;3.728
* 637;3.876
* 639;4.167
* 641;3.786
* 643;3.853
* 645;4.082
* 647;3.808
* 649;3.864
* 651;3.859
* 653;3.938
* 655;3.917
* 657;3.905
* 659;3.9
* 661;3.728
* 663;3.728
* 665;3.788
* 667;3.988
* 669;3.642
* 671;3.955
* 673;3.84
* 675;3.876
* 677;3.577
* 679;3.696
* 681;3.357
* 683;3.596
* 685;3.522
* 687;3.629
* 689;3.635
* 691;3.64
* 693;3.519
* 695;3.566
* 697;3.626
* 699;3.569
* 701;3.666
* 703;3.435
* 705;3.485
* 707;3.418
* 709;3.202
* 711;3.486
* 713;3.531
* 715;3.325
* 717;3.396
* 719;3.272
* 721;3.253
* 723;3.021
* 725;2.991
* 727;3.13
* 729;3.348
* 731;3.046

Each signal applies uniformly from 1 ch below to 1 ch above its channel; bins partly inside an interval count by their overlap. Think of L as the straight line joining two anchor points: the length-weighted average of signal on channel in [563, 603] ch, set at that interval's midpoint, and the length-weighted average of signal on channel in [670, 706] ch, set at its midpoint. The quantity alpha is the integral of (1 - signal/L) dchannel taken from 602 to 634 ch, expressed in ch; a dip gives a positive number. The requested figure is 4.0 ch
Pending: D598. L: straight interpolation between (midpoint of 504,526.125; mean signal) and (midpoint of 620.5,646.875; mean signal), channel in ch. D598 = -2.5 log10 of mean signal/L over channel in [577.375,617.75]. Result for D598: 0.34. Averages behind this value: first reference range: 4.04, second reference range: 3.88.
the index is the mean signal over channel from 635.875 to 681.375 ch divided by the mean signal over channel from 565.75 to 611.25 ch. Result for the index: 1.23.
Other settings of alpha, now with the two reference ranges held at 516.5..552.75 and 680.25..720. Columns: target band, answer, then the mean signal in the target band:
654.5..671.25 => -1.04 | 3.83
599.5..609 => 4.64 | 1.94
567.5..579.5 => 0.28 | 3.79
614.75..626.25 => 0.75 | 3.49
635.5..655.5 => -1.37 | 3.91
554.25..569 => 0.66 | 3.74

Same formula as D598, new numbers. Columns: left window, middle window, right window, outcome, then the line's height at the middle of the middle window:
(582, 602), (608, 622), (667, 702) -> 0.15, 3.29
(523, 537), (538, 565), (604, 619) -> -0.06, 3.61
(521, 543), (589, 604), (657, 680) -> 0.39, 3.94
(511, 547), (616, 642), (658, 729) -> -0.01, 3.73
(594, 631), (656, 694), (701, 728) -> -0.18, 3.15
